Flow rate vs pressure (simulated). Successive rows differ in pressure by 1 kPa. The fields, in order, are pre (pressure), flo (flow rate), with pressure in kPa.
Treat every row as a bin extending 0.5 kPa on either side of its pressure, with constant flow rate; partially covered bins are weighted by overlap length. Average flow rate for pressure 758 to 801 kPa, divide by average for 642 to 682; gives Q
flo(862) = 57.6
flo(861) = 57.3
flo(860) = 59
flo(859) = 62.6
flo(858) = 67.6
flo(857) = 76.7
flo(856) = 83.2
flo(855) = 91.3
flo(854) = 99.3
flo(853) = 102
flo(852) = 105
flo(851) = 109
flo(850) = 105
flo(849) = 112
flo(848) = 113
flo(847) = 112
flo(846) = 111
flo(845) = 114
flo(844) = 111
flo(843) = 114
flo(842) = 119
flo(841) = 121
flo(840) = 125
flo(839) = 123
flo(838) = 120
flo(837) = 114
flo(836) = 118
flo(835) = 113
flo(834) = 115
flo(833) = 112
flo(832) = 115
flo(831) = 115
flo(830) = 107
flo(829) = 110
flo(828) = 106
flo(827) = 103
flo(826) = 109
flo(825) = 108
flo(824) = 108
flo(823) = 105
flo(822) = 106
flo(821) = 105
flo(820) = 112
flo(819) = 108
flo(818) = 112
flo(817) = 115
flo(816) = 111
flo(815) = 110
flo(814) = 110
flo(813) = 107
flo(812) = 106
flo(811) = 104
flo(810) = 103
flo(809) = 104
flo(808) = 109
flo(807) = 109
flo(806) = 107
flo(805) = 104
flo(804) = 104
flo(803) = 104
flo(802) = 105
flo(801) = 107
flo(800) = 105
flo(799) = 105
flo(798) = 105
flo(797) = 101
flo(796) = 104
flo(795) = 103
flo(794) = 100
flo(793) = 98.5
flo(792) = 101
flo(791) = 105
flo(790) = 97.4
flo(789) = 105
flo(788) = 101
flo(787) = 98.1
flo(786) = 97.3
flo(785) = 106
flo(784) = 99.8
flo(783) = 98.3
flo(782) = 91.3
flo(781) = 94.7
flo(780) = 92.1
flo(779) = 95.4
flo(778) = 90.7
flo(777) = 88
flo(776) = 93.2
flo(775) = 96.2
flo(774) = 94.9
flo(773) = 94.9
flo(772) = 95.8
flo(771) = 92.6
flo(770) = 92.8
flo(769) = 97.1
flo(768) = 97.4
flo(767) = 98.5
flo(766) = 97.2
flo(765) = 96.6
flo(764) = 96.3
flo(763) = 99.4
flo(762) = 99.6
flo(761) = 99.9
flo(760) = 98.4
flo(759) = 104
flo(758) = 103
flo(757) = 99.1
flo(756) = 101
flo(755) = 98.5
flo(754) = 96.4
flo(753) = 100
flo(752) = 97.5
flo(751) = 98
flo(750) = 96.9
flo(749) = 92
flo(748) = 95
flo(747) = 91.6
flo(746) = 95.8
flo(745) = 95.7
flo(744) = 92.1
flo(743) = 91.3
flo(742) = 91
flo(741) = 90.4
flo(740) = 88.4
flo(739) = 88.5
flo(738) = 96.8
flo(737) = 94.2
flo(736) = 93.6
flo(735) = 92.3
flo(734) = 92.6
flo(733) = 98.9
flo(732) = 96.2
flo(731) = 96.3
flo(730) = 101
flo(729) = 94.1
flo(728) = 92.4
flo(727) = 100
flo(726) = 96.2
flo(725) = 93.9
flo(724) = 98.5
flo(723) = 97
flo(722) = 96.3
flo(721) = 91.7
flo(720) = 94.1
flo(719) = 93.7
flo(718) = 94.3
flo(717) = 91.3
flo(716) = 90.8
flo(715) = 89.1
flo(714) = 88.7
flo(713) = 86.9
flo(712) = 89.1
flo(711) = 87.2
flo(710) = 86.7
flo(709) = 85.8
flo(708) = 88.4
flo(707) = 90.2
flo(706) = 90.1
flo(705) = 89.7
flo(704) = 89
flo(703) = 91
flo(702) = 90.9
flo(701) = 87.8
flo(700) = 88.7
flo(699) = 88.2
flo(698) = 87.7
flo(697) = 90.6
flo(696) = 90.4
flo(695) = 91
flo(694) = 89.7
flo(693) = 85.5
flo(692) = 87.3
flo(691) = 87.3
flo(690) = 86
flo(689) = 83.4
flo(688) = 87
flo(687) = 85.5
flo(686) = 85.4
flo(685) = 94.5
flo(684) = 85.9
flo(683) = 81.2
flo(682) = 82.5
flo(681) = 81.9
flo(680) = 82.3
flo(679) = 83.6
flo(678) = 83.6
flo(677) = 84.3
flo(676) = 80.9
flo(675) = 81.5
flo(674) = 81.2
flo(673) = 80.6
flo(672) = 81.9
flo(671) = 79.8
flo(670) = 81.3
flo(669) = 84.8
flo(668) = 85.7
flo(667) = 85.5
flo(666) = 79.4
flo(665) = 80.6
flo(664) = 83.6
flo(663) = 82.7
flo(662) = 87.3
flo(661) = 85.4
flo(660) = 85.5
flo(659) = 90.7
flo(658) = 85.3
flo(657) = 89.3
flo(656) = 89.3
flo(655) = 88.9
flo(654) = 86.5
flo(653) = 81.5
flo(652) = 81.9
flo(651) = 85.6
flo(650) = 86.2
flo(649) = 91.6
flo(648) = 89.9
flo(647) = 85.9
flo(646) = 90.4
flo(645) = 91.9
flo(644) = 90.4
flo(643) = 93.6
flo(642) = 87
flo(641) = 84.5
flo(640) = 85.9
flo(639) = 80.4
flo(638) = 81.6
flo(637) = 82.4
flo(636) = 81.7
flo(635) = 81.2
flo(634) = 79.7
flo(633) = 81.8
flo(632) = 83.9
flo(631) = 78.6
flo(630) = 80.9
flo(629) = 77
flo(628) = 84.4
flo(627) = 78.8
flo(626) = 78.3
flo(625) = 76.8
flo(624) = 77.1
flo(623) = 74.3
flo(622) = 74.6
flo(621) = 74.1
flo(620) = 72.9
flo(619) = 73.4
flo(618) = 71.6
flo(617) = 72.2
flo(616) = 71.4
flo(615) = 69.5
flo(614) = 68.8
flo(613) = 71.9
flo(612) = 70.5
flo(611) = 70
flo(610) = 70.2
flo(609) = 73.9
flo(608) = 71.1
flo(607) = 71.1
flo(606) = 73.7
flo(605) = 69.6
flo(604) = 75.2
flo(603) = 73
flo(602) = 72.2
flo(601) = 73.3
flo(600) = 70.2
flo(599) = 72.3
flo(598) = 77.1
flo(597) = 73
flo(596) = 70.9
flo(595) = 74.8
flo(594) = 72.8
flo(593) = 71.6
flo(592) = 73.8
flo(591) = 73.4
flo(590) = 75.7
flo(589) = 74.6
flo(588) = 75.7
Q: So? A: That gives 1.16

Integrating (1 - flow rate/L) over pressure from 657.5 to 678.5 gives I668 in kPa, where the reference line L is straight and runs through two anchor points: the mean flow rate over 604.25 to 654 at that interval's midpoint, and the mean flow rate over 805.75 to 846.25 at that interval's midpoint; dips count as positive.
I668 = 0.50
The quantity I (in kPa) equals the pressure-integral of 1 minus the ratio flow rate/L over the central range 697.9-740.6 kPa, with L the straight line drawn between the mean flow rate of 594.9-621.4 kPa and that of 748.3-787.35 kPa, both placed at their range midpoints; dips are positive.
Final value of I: -1.3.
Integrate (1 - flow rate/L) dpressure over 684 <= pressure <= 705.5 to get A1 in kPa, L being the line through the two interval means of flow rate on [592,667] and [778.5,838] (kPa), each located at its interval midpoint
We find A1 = 0.1 kPa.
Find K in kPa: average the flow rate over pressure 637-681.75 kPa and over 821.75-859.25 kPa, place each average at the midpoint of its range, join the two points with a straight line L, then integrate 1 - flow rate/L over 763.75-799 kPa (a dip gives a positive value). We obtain 0.79 kPa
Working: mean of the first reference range 85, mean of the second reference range 107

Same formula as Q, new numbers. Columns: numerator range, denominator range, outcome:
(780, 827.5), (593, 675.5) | 1.31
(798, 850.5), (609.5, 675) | 1.35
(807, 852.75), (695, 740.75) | 1.21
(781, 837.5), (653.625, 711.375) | 1.23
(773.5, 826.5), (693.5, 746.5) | 1.12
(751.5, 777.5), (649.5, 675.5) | 1.15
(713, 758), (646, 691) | 1.12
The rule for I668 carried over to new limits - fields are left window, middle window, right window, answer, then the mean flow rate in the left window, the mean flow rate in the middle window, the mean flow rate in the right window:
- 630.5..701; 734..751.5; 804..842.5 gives 0.82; 85.3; 93.1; 111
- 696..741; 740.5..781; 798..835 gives 1.20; 92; 95.9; 108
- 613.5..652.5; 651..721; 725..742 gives 1.12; 80.8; 86.5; 94.4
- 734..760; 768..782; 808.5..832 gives 0.90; 95.3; 93.8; 108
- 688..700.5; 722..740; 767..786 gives -0.81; 87.9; 95.3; 95.2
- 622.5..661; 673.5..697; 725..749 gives 0.88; 84.2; 85.4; 94.1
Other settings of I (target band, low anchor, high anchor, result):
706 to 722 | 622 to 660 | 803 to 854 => 0.7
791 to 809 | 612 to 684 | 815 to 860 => -0.4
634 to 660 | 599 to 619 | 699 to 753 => -2.6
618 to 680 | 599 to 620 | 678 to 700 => -3.2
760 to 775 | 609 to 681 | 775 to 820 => 0.3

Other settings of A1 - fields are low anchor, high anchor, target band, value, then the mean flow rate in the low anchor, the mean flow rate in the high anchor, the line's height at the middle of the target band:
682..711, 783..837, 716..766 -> -0.3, 87.9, 106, 95.2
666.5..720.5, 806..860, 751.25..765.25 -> -0.5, 86.9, 107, 96.1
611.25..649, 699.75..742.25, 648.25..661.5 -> -0.6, 79.8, 92.2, 83.2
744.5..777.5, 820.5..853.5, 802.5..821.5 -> -0.1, 96.8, 112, 107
